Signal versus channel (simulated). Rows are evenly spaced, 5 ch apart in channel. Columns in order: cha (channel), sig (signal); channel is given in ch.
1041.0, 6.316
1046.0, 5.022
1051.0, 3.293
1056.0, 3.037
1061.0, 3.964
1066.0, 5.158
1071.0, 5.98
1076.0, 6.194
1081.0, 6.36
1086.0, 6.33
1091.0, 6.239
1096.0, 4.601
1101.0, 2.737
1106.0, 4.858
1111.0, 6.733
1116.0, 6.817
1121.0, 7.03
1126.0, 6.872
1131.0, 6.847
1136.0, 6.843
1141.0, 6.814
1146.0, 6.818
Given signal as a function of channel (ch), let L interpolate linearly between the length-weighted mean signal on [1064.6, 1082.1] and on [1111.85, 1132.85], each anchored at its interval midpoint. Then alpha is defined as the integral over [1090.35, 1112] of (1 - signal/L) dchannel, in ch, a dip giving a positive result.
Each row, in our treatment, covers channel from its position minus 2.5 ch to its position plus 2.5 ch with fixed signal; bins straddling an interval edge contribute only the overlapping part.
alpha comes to 5.56 ch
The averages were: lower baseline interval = 5.94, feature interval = 4.81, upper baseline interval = 6.88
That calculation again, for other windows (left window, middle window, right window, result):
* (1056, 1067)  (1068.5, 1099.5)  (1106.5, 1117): -4.61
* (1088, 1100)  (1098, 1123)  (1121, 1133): 2.06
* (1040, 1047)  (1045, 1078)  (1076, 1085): 7.59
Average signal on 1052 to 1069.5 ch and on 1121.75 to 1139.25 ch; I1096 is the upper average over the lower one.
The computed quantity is 1.68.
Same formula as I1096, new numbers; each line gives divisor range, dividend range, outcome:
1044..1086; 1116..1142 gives 1.39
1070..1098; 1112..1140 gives 1.15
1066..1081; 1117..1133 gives 1.16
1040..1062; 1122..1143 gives 1.63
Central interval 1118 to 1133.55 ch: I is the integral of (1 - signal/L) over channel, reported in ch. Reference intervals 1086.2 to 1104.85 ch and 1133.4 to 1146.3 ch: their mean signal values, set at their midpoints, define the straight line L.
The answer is -1.89 ch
